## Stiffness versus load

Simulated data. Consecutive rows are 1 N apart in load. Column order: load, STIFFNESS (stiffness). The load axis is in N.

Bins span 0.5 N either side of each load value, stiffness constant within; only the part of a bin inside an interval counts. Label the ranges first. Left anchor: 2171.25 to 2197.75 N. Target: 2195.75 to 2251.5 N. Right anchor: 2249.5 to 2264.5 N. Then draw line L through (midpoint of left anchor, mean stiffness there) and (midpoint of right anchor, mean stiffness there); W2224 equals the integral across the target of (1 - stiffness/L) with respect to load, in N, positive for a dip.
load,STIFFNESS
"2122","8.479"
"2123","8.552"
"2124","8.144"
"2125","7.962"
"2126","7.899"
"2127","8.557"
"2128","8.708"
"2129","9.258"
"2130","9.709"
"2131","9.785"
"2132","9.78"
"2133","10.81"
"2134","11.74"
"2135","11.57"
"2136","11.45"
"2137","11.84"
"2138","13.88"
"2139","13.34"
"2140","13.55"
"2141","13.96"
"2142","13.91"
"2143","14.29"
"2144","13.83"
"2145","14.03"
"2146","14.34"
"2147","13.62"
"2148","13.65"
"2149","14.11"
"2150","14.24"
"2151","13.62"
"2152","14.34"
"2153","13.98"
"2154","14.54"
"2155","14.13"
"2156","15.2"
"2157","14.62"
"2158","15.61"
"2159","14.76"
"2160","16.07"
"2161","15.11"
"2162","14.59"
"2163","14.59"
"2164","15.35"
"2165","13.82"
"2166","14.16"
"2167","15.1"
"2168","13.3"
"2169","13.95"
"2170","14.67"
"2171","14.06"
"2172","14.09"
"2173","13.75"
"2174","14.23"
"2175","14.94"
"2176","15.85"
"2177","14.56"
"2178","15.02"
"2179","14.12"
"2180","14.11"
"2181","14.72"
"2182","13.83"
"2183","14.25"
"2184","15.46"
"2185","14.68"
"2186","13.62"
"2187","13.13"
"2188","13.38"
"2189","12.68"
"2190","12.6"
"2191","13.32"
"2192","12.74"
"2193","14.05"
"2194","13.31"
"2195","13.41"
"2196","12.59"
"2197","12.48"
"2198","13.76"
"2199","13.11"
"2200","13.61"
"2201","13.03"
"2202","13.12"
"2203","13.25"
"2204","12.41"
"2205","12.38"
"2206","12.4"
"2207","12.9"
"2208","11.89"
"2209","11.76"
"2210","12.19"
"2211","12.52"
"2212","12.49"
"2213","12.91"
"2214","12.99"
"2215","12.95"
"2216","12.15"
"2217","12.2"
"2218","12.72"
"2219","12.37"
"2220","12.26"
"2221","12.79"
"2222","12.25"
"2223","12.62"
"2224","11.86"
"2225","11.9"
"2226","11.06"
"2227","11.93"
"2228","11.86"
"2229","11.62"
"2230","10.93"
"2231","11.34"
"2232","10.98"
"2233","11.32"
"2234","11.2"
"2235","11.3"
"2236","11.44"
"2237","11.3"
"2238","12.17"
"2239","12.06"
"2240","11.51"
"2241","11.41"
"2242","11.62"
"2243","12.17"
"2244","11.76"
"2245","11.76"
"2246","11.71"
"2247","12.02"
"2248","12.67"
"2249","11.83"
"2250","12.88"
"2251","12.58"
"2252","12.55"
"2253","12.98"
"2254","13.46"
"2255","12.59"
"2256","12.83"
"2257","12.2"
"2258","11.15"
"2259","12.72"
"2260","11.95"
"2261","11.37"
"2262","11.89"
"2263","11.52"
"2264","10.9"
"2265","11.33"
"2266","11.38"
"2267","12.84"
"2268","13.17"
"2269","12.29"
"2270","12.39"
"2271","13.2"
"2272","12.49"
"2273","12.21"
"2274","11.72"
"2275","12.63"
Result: 3.5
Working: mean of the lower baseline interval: 13.9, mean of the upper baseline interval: 12.2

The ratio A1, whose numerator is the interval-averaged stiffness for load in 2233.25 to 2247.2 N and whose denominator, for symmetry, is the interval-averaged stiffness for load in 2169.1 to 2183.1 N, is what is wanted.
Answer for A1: 0.81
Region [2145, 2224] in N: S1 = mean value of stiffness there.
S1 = 13.7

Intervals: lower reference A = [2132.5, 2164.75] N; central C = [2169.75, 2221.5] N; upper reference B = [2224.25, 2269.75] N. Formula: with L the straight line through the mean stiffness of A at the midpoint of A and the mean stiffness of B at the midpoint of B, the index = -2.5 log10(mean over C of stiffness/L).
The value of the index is -0.03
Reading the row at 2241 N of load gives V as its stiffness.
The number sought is 11.41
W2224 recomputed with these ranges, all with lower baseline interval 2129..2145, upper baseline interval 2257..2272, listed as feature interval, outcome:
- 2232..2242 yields 0.5 N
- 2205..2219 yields -0.4 N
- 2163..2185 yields -4.2 N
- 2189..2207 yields -1.3 N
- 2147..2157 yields -1.7 N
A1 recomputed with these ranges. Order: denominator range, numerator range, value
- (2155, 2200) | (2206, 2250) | 0.85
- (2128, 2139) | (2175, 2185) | 1.34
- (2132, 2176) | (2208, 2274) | 0.87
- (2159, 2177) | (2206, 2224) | 0.85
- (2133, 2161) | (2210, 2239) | 0.87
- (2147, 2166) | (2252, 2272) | 0.84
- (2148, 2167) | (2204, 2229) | 0.84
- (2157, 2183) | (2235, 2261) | 0.83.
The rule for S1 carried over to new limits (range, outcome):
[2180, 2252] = 12.5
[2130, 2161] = 13.5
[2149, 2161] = 14.6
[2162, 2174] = 14.3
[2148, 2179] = 14.5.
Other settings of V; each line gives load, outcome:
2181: 14.72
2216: 12.15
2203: 13.25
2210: 12.19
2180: 14.11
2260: 11.95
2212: 12.49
